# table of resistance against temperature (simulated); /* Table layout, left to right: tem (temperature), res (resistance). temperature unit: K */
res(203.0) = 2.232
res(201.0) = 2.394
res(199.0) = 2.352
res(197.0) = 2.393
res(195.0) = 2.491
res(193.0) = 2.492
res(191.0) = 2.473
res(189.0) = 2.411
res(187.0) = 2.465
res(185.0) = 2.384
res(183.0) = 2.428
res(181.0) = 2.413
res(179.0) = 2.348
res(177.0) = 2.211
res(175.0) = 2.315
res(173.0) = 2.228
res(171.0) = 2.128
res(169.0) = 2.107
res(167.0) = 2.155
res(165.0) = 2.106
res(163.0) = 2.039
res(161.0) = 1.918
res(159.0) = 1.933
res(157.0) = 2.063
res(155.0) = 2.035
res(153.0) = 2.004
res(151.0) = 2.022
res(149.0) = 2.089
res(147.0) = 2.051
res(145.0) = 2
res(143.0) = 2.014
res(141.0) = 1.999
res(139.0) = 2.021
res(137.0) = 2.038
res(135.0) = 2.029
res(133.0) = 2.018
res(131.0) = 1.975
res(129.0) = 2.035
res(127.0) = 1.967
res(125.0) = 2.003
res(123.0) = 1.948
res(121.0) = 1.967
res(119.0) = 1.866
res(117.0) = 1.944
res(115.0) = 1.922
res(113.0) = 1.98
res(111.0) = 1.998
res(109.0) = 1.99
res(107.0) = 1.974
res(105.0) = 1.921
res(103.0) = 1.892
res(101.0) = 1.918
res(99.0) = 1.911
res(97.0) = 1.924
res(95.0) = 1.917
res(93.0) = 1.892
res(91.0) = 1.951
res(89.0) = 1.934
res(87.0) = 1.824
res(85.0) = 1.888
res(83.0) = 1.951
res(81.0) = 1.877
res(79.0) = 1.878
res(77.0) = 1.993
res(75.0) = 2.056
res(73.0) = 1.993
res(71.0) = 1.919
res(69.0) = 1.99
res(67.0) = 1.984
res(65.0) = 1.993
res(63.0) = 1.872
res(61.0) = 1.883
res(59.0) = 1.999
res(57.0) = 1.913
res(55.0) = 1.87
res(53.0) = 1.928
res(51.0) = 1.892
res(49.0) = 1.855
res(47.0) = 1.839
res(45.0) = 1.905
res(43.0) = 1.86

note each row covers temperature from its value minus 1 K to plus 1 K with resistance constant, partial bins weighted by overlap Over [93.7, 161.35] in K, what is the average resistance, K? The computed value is 1.98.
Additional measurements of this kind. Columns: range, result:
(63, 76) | 1.98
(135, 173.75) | 2.05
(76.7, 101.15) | 1.91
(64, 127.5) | 1.94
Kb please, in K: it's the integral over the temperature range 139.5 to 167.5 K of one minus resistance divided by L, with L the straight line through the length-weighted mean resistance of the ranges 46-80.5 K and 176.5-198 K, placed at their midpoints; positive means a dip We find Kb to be 3.12 K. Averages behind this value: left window 1.93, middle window 2.03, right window 2.41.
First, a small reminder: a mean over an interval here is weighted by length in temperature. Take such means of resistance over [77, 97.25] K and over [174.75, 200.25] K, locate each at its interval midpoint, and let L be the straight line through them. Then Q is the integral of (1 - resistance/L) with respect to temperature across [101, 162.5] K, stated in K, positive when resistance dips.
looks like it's 3.99 K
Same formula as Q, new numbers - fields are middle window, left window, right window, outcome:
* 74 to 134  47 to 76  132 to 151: 1.2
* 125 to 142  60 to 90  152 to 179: 0.3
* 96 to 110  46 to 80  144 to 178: 0.4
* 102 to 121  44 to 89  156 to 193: 1.0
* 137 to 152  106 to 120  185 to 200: 0.8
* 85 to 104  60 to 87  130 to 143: 0.6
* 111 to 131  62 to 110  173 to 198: 1.3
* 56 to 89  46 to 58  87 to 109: -0.7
